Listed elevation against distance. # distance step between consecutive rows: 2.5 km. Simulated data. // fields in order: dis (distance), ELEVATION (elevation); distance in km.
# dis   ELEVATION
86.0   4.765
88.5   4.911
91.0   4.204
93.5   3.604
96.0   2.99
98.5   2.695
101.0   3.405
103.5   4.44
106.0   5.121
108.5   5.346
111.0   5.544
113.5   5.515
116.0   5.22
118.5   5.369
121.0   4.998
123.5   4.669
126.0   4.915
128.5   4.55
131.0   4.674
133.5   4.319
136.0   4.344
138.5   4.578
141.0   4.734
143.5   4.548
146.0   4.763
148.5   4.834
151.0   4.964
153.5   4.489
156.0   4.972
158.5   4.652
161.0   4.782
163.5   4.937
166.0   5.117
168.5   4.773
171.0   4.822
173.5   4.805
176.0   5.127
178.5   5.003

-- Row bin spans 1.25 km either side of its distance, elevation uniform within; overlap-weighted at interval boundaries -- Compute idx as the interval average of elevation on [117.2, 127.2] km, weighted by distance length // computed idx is 4.99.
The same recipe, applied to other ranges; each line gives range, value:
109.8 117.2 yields 5.43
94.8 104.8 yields 3.39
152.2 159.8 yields 4.71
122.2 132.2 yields 4.7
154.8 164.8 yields 4.84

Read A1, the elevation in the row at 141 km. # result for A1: 4.734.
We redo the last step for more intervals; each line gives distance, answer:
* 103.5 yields 4.44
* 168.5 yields 4.773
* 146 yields 4.763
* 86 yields 4.765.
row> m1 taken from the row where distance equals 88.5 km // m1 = 4.911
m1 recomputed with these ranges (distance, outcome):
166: 5.117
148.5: 4.834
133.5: 4.319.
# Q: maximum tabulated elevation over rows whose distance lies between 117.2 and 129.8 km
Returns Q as 5.369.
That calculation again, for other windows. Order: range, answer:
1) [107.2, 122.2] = 5.544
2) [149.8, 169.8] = 5.117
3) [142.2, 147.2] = 4.763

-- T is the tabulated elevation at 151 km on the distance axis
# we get 4.964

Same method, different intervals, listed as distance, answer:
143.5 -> 4.548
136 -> 4.344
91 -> 4.204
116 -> 5.22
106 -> 5.121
